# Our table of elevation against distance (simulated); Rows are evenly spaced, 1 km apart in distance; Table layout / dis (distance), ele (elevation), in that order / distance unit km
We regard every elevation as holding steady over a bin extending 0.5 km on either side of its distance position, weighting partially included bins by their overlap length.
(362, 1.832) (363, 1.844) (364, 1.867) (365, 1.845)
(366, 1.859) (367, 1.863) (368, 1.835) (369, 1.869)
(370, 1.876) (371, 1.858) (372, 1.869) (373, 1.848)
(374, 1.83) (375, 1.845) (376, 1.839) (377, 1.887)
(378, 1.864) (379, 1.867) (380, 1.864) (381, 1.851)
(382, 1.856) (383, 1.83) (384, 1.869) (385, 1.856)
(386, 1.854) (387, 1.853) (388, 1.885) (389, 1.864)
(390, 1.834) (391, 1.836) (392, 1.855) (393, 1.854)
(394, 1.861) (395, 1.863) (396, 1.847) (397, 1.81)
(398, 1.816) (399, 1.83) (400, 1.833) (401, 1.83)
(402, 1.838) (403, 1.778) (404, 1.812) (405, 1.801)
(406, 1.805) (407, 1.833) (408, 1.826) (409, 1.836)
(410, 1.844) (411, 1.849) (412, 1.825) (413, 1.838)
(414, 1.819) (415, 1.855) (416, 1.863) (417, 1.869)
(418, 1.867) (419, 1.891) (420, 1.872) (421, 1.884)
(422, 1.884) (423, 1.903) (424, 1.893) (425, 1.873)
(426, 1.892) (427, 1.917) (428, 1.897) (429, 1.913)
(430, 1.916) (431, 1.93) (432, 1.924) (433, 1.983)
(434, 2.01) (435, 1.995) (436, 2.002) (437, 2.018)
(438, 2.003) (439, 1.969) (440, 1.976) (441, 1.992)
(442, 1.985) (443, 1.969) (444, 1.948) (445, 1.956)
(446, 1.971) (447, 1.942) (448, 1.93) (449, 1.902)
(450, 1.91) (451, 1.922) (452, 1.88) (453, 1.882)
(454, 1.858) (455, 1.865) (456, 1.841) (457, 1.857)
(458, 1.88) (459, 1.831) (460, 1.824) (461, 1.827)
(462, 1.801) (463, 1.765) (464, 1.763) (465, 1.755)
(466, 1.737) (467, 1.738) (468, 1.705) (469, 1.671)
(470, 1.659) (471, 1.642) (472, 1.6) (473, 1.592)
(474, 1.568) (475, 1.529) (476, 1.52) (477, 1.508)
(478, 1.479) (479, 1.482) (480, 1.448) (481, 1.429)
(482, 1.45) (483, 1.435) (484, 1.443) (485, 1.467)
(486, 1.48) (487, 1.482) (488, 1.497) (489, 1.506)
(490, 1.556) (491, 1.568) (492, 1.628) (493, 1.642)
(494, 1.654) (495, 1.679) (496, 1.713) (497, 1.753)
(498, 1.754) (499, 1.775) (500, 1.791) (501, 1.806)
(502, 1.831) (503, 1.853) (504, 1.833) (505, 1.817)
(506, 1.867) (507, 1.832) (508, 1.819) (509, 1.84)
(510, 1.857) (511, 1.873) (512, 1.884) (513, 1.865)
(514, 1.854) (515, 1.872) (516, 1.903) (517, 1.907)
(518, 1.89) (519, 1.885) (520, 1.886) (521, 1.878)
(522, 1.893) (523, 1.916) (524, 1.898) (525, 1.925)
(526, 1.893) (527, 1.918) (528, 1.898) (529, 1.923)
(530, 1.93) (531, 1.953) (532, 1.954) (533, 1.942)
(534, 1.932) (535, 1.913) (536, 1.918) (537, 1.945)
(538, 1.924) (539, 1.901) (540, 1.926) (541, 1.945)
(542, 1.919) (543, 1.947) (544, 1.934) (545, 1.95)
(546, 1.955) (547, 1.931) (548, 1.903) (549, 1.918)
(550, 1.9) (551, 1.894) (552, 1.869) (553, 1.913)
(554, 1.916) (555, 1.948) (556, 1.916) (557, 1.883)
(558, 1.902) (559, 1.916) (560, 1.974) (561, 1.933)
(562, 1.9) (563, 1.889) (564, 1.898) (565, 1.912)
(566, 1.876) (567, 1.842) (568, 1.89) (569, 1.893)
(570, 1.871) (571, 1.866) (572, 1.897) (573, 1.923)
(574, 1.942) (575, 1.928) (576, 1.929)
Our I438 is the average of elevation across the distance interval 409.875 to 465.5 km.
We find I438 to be 1.9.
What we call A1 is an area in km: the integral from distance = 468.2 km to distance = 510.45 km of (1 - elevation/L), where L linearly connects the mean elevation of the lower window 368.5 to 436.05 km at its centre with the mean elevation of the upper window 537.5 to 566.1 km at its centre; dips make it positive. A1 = 5.8 km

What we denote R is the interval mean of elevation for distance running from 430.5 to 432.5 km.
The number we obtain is 1.93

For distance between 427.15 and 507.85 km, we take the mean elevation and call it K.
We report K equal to 1.76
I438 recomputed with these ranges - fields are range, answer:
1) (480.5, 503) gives 1.61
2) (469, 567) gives 1.79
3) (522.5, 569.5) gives 1.92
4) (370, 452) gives 1.88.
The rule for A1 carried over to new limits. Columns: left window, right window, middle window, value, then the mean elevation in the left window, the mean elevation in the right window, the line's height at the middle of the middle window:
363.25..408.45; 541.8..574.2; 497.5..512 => 0.48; 1.85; 1.91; 1.89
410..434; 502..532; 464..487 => 3.91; 1.89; 1.88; 1.88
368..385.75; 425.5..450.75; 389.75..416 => 0.91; 1.86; 1.95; 1.9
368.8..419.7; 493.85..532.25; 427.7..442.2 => -0.94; 1.85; 1.85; 1.85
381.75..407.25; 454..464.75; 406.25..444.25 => -1.59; 1.84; 1.83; 1.83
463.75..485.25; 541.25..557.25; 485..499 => 0.38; 1.57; 1.92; 1.65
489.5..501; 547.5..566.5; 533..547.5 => -0.65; 1.69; 1.91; 1.85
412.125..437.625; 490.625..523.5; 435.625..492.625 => 4.01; 1.91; 1.81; 1.86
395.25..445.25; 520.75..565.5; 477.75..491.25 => 3.02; 1.89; 1.92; 1.91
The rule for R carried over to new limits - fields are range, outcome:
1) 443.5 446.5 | 1.96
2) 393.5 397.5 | 1.85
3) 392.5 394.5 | 1.86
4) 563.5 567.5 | 1.88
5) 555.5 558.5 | 1.9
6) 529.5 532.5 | 1.95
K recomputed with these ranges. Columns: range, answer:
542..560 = 1.92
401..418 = 1.83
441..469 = 1.86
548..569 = 1.9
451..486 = 1.67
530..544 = 1.93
